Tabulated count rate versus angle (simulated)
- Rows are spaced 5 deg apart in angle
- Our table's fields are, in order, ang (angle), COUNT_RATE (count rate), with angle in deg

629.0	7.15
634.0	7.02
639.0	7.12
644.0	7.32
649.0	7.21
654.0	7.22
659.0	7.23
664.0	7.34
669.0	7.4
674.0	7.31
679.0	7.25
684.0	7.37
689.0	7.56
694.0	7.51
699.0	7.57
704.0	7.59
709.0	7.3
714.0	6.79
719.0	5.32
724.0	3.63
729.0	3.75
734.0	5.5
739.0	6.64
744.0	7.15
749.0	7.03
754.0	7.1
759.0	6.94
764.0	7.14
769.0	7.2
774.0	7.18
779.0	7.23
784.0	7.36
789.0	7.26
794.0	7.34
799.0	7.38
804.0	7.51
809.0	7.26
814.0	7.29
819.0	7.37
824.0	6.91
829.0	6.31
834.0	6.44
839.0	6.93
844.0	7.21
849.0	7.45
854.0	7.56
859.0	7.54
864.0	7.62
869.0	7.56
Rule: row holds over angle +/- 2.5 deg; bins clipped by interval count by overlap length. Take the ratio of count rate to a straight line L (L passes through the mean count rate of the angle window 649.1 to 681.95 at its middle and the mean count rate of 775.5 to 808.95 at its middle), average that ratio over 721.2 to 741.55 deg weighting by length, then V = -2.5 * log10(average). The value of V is 0.44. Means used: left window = 7.29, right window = 7.34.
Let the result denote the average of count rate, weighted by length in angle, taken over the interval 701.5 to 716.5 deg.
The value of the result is 7.23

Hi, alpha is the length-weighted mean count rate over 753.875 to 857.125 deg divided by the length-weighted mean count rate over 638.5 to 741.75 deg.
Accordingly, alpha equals 1.1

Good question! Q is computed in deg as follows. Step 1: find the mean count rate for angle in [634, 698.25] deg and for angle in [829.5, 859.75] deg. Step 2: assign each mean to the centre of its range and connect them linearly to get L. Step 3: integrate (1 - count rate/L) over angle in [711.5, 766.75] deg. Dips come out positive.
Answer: 8.7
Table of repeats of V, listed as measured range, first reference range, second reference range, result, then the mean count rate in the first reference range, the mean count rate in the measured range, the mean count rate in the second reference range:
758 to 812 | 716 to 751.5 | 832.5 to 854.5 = -0.16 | 5.59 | 7.26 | 7.11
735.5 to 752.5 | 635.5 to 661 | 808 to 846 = 0.03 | 7.21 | 6.86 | 6.95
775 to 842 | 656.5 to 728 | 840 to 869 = 0.02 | 6.87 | 7.12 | 7.46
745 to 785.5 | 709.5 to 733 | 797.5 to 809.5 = -0.13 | 5.12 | 7.14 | 7.4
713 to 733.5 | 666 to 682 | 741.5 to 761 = 0.44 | 7.32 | 4.79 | 7.06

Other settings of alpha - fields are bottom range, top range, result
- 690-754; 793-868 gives 1.13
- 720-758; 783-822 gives 1.25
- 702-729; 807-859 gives 1.21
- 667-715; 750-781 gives 0.97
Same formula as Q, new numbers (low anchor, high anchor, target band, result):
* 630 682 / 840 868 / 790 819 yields 0.2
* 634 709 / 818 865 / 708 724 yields 2.9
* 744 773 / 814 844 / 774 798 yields -1.0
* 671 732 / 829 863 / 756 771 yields -0.6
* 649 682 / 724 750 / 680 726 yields -2.1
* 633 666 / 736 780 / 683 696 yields -0.6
